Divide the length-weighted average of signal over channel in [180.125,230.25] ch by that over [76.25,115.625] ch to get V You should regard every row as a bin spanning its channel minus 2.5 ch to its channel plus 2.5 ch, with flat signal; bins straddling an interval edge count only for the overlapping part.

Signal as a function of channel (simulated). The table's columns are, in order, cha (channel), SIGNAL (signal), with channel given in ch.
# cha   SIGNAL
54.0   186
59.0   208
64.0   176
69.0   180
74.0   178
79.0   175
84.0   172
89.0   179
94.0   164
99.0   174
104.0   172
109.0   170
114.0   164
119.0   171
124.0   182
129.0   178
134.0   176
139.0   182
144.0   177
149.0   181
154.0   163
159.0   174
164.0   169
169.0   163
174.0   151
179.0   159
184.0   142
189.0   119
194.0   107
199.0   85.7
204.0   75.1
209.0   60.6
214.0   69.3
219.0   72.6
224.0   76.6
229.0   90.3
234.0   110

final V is 0.5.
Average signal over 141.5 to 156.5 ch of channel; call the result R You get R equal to 174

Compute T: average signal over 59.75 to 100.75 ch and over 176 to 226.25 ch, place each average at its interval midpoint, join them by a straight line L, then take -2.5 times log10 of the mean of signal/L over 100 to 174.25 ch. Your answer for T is -0.24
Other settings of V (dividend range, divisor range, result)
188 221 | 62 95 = 0.47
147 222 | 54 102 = 0.70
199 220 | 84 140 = 0.41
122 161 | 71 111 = 1.02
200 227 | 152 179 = 0.44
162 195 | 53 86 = 0.80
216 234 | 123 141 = 0.47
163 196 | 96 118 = 0.85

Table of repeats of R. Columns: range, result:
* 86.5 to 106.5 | 172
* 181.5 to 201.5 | 113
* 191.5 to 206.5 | 89.3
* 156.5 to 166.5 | 172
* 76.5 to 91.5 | 175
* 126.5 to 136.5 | 177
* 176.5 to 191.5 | 140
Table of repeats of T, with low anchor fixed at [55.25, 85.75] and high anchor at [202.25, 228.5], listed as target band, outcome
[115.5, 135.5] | -0.25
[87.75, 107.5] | -0.07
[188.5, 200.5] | -0.17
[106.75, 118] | -0.12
